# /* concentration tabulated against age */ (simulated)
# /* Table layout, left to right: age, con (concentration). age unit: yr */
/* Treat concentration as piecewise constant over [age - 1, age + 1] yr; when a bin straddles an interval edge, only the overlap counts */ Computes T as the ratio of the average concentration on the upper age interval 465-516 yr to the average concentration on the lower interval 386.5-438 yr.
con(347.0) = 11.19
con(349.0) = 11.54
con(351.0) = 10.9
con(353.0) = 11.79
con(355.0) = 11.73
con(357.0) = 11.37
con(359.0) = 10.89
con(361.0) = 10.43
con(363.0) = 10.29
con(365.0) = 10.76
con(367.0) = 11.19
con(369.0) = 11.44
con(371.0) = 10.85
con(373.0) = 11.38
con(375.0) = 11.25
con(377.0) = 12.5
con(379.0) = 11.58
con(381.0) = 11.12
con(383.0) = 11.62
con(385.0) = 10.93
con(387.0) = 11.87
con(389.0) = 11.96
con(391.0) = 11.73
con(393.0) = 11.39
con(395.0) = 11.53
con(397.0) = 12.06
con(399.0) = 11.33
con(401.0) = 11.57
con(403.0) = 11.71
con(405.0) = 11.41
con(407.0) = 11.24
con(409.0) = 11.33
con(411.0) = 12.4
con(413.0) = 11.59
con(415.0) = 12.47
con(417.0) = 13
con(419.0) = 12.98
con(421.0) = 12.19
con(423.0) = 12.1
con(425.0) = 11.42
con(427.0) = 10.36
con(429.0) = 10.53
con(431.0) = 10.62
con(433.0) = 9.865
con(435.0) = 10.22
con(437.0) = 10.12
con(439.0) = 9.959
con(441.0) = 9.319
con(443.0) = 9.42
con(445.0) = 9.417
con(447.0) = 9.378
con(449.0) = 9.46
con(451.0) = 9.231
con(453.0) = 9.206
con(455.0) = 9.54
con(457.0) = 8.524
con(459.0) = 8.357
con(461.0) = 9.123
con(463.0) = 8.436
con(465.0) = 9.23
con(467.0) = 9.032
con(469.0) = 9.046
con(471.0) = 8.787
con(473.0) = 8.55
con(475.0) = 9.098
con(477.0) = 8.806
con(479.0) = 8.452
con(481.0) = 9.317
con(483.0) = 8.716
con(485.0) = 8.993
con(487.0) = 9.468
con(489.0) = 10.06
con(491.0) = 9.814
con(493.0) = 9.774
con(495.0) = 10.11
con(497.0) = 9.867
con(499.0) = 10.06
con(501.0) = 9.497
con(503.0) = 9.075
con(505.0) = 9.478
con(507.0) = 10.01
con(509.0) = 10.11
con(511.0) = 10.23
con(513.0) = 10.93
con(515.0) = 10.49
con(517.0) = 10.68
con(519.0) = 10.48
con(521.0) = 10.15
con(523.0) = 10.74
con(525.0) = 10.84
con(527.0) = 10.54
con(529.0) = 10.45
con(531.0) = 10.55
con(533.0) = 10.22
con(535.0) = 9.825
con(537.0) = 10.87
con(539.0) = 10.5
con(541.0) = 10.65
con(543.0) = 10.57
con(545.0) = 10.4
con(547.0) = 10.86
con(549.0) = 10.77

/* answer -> 0.83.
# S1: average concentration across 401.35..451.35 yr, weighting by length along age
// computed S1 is 10.9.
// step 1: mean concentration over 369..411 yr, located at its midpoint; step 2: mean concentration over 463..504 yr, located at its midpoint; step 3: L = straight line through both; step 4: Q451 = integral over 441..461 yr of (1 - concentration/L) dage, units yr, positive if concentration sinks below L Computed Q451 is 1.8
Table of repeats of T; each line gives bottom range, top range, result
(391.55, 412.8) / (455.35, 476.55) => 0.76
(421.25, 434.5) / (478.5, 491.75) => 0.85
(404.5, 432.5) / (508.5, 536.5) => 0.90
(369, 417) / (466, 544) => 0.85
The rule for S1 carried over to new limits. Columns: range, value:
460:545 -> 9.81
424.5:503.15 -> 9.45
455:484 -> 8.84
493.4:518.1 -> 10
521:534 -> 10.5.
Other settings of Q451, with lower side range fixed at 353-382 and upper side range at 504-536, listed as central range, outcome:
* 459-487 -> 4.56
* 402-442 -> -1.20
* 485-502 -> 1.17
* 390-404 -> -0.72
